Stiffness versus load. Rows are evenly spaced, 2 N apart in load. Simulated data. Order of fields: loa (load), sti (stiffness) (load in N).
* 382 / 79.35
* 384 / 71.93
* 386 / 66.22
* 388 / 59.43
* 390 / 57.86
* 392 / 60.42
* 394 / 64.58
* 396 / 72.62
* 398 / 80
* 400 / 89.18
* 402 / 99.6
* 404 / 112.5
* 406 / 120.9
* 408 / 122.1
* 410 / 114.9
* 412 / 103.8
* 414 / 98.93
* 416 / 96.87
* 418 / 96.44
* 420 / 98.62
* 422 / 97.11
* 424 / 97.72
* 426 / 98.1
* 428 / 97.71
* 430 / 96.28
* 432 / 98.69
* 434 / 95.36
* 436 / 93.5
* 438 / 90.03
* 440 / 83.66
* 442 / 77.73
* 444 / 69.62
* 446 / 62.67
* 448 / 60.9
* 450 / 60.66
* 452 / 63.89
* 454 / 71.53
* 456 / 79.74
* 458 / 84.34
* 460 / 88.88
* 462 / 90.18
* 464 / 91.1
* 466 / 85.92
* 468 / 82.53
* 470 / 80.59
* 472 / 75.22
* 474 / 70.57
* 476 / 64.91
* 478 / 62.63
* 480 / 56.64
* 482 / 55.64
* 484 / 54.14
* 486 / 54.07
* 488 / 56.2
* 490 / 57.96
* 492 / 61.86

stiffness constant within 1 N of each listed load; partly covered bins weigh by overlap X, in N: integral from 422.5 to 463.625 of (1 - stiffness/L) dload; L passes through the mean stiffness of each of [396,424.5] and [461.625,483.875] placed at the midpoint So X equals 1.5 N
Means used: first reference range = 101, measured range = 83.4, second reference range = 72.9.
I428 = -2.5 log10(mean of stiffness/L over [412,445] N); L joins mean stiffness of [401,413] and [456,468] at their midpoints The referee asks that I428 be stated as 0.10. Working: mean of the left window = 112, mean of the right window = 86.9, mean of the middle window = 93.2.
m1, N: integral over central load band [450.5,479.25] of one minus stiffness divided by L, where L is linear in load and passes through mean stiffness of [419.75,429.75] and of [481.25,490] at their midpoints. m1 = -3.3 N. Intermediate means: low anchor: 97.7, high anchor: 55.3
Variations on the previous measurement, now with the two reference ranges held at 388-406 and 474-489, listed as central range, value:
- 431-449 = -3.01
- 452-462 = -2.37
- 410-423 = -4.16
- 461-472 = -3.96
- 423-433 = -3.45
